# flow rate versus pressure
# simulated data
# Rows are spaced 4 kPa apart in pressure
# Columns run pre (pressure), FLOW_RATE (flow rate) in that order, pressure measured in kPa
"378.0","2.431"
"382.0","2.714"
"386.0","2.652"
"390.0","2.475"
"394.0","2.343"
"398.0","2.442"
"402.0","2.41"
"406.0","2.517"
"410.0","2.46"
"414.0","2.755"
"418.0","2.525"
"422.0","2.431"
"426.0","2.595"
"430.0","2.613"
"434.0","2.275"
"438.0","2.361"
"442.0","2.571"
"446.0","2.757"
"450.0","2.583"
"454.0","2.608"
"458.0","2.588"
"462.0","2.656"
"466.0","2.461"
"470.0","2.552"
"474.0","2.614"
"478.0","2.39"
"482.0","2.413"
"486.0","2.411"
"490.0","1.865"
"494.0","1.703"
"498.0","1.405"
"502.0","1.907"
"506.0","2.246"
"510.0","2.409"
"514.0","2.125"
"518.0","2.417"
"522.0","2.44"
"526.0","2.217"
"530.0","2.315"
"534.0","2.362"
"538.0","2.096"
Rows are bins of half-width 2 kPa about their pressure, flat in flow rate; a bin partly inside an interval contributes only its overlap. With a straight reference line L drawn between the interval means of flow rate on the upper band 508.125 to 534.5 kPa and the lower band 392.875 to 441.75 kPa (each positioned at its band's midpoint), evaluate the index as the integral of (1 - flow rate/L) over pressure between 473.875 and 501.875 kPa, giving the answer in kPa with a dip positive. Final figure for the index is 3.7 kPa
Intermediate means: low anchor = 2.48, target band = 2.07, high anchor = 2.32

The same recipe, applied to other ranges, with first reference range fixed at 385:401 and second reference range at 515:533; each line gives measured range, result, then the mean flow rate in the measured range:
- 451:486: -2.0 kPa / 2.53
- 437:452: -1.1 kPa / 2.58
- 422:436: -0.3 kPa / 2.49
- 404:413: -0.3 kPa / 2.52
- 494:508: 3.1 kPa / 1.83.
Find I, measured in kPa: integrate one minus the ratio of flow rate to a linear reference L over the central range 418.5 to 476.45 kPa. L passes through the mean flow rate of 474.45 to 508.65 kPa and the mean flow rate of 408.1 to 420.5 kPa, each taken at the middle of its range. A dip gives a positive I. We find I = -4.7 kPa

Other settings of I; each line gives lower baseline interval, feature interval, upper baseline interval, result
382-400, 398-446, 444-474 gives 0.74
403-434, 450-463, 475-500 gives -1.95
